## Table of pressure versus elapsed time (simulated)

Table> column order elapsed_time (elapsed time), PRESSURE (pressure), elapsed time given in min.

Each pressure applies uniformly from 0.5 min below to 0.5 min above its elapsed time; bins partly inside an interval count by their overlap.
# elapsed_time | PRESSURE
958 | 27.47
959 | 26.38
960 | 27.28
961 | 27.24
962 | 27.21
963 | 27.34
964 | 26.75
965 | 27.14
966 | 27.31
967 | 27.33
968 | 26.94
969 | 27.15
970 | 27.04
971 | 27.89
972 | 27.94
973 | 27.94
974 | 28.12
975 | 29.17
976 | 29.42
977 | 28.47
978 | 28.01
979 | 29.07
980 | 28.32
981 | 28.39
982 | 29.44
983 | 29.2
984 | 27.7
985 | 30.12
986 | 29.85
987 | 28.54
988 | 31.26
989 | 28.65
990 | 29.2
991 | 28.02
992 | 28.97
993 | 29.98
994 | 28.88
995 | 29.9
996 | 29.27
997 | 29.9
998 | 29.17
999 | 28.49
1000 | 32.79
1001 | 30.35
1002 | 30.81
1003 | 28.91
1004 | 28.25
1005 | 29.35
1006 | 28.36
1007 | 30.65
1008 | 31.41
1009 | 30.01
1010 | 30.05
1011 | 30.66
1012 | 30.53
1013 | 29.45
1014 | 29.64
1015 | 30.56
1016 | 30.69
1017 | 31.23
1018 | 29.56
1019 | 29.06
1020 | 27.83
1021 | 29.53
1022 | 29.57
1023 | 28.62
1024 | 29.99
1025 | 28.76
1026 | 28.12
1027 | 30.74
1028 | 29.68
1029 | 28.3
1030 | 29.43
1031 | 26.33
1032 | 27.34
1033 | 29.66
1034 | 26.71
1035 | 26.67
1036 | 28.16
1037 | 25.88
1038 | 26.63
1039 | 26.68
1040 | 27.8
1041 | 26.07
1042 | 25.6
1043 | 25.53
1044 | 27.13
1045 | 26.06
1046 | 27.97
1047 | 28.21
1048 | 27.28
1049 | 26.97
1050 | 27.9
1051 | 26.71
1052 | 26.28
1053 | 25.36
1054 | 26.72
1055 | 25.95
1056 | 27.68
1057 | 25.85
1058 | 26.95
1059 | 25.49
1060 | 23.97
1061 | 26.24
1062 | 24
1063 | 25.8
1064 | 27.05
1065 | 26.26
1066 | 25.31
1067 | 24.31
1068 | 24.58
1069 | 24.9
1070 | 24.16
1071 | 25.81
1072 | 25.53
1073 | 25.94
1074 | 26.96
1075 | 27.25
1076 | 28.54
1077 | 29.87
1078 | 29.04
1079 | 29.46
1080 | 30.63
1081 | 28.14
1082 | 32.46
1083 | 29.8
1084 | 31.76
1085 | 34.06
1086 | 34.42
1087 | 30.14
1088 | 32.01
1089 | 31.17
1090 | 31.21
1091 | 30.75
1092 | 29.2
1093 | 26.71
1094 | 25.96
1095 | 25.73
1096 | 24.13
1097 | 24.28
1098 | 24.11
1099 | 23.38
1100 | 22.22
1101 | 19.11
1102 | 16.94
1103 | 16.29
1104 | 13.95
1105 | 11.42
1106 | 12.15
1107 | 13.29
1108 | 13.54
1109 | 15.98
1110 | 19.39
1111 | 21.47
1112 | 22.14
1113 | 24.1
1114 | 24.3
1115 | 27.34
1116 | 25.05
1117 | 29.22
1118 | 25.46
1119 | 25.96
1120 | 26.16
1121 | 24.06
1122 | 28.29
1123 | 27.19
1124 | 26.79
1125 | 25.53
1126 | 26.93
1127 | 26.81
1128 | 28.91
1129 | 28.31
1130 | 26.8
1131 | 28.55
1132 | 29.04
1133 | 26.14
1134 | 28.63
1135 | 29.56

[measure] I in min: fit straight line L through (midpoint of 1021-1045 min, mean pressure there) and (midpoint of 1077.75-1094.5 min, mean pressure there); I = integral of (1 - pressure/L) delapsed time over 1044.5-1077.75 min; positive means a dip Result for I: 3.3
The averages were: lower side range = 27.8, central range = 26.3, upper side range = 30.4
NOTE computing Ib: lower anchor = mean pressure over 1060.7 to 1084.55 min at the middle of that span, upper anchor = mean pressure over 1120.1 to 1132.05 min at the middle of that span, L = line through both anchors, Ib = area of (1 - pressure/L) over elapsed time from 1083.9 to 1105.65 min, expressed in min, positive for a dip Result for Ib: 1.6 min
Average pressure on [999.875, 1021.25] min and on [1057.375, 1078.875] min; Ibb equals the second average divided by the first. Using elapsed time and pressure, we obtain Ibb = 0.87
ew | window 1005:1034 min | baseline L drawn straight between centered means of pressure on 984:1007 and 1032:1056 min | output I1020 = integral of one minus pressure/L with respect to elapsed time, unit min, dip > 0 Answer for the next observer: -1.3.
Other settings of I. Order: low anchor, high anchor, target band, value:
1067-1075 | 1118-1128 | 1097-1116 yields 5.02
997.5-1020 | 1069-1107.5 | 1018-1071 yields 2.00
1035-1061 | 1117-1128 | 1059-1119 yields 3.41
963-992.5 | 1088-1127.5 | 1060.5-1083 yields -2.03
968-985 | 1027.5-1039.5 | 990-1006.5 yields -0.82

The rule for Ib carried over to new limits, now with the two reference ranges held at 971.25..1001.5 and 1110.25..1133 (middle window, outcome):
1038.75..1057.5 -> 0.73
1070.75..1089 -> -1.71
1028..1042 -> 0.35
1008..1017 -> -0.55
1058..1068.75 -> 0.82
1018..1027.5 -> -0.27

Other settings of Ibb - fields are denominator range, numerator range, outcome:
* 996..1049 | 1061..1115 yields 0.87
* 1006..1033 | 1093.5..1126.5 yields 0.75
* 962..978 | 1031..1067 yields 0.96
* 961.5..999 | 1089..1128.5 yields 0.82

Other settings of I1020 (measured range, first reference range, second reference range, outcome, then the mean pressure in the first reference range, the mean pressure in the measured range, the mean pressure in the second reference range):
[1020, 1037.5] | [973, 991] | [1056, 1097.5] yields -0.1 min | 28.9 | 28.4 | 27.7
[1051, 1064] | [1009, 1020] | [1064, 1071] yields 0.1 min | 30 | 25.9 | 25.1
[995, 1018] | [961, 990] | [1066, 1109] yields -2.2 min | 28.3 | 30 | 25.3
